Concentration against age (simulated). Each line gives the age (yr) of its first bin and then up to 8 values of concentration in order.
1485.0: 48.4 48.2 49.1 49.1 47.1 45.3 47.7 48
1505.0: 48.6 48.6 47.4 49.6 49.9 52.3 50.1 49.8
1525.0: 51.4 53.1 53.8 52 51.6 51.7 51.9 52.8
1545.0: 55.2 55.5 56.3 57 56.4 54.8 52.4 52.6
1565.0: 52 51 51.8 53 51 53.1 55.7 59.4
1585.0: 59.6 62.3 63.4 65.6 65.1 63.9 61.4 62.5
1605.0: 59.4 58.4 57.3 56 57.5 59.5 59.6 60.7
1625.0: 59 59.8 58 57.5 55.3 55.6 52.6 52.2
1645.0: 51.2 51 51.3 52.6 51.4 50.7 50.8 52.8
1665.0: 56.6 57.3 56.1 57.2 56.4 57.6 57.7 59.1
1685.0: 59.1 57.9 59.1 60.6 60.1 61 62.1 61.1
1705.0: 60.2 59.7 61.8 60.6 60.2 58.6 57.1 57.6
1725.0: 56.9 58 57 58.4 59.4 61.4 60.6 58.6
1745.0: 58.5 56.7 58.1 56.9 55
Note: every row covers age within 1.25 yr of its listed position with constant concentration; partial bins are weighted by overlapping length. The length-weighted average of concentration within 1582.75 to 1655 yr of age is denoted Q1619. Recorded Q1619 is 58.1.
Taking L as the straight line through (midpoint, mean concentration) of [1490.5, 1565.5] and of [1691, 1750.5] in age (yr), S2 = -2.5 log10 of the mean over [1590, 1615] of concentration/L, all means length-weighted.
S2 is -0.123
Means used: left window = 51.4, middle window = 61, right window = 59.4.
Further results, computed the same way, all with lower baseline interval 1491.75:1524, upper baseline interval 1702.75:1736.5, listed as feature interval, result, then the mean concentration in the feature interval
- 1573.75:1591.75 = -0.111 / 58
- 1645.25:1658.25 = 0.087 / 51.4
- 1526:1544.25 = -0.051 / 52.5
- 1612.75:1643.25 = -0.054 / 57.3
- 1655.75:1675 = 0.036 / 54.5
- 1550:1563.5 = -0.077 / 54.8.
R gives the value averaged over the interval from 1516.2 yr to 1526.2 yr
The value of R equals 50.9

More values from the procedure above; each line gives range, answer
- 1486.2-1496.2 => 48.4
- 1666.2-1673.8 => 56.9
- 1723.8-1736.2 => 57.9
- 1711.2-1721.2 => 59.1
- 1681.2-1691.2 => 58.8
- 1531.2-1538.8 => 51.8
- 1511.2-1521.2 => 50.5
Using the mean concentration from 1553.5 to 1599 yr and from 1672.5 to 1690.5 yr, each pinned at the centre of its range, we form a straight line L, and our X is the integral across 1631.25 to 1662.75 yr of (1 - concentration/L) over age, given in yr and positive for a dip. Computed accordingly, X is 2.7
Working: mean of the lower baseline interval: 56.9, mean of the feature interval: 52.7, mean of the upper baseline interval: 58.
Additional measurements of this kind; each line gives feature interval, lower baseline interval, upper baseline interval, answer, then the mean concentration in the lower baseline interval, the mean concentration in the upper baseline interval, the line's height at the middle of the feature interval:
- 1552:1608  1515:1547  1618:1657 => -4.08 yr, 52.1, 55.2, 53.5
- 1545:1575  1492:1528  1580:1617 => 0.94 yr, 49.1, 60.6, 55.6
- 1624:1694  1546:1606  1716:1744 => 2.85 yr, 57.3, 58.5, 58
